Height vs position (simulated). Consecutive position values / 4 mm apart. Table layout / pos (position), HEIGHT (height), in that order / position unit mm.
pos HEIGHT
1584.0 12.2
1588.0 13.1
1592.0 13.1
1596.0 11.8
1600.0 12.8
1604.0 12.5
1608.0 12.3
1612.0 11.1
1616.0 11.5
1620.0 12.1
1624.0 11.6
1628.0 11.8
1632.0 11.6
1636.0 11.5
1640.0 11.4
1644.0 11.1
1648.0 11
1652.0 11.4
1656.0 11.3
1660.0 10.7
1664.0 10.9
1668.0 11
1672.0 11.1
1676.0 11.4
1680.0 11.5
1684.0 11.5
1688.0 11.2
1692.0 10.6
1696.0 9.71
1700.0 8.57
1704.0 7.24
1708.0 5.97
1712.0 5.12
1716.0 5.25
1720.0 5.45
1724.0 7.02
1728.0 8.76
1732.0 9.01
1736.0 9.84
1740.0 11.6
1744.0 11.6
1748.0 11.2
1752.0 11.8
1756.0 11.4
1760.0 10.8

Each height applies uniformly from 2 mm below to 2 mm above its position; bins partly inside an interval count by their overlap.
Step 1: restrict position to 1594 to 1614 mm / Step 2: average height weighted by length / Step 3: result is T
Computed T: 12.1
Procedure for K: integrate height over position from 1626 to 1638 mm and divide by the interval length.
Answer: 11.6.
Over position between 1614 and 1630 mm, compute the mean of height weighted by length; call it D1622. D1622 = 11.8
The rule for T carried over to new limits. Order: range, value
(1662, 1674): 11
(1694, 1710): 7.87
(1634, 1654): 11.3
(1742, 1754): 11.5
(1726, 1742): 9.8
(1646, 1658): 11.2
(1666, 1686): 11.3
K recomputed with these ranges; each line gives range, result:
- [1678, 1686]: 11.5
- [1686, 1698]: 10.5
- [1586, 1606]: 12.7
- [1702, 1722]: 5.81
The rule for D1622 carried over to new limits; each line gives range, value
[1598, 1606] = 12.7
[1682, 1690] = 11.3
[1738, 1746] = 11.6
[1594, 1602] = 12.3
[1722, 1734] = 8.26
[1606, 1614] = 11.7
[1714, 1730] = 6.62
